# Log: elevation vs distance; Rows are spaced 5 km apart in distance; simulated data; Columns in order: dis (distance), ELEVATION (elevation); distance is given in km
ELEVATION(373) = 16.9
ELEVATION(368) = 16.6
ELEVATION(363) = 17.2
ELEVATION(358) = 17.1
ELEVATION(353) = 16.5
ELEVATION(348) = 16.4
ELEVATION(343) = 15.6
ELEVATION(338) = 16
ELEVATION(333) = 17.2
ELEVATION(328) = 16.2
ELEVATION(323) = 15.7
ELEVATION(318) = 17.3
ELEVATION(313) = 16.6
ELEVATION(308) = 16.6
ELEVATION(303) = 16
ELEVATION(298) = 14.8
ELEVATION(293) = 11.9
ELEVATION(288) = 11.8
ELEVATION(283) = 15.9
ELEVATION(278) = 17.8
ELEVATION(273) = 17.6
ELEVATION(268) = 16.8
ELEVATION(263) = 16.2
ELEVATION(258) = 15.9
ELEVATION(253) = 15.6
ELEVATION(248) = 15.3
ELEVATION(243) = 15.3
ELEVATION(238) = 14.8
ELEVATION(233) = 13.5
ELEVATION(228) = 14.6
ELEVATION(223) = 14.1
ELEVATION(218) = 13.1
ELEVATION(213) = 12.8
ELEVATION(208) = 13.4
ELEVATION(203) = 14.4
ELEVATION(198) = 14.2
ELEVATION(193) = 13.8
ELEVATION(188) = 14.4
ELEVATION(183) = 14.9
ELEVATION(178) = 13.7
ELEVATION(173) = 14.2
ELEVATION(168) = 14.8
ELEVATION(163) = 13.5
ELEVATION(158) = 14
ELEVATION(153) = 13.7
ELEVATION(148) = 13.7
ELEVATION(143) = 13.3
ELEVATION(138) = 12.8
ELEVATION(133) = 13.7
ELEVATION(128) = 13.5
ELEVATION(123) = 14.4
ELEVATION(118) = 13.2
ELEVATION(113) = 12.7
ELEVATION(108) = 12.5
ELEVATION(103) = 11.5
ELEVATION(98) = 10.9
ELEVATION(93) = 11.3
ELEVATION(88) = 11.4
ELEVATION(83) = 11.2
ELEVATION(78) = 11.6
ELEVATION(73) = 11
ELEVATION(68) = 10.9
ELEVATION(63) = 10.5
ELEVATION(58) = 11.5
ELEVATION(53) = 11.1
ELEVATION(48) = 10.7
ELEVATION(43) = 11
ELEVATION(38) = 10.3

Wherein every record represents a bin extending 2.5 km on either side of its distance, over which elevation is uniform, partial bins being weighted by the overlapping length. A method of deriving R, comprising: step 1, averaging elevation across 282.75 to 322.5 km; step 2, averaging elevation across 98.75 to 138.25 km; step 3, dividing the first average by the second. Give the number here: 1.2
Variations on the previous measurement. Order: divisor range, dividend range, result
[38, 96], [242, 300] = 1.39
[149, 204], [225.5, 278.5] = 1.11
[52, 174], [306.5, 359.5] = 1.32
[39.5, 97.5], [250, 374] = 1.45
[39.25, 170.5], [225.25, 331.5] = 1.26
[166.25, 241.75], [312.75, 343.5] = 1.17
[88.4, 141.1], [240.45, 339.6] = 1.26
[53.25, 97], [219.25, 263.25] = 1.34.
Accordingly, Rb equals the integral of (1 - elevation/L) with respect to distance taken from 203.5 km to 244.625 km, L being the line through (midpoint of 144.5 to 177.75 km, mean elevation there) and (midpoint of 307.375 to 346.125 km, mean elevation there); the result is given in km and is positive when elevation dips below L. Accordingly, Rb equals 2.6 km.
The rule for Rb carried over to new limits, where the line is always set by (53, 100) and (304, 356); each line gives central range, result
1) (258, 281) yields -2.72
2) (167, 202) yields -2.32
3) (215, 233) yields 0.47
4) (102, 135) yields -3.05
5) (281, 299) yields 2.47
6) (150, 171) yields -1.81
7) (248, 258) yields -0.54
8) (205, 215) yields 0.53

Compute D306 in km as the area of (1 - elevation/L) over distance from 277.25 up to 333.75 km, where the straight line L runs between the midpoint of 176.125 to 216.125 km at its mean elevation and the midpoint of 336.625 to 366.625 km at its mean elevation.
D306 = 0.7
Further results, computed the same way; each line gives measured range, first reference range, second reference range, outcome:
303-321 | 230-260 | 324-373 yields -0.8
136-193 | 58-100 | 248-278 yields -1.3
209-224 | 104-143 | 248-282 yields 2.1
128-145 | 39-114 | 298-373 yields -1.1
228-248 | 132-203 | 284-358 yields 0.1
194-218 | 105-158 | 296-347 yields 1.4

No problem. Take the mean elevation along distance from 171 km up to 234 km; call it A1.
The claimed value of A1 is 13.9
